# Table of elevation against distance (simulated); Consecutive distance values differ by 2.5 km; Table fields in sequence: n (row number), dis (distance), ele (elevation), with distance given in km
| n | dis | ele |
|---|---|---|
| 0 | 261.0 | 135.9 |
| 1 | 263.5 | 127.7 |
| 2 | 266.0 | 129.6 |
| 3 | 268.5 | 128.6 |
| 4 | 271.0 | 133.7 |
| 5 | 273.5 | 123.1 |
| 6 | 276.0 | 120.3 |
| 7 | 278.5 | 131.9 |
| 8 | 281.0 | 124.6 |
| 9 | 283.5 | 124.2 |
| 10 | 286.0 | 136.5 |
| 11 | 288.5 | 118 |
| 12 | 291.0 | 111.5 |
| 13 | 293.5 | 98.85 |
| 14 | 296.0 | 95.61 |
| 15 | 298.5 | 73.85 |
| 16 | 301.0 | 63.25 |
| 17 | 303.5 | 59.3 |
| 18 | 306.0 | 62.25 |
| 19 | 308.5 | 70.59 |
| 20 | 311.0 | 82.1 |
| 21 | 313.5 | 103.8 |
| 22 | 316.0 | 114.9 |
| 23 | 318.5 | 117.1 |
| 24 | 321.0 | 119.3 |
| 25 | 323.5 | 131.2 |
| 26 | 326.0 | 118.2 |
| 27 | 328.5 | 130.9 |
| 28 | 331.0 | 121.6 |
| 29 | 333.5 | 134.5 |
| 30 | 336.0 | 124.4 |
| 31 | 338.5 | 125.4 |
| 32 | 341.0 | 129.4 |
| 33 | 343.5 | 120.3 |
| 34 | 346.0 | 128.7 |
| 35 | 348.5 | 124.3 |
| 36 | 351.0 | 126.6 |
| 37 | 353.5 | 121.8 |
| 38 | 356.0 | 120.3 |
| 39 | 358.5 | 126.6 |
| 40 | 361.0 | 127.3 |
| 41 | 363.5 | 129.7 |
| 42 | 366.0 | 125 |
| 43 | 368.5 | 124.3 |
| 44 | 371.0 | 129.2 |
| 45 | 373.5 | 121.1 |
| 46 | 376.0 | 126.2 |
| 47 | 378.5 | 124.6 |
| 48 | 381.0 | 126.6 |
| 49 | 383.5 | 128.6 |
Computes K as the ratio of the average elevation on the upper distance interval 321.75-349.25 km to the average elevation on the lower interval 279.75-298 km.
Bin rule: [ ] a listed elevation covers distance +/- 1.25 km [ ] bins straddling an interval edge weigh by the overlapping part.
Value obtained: 1.1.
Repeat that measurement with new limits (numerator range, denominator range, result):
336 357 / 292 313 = 1.62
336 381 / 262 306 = 1.13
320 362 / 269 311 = 1.22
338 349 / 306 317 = 1.41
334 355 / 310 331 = 1.09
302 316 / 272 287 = 0.62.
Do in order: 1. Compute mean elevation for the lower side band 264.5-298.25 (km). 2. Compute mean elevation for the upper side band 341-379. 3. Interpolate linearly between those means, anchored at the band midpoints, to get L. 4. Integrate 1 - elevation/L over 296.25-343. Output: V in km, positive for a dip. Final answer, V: 6.9 km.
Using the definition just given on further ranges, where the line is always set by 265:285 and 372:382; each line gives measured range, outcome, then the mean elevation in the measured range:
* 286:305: 5.3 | 91.4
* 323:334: -0.1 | 127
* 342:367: 0.0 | 125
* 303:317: 4.8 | 82.8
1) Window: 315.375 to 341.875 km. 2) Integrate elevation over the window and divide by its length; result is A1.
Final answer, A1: 124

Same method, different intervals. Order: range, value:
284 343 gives 107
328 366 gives 126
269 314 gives 102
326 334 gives 127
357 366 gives 127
